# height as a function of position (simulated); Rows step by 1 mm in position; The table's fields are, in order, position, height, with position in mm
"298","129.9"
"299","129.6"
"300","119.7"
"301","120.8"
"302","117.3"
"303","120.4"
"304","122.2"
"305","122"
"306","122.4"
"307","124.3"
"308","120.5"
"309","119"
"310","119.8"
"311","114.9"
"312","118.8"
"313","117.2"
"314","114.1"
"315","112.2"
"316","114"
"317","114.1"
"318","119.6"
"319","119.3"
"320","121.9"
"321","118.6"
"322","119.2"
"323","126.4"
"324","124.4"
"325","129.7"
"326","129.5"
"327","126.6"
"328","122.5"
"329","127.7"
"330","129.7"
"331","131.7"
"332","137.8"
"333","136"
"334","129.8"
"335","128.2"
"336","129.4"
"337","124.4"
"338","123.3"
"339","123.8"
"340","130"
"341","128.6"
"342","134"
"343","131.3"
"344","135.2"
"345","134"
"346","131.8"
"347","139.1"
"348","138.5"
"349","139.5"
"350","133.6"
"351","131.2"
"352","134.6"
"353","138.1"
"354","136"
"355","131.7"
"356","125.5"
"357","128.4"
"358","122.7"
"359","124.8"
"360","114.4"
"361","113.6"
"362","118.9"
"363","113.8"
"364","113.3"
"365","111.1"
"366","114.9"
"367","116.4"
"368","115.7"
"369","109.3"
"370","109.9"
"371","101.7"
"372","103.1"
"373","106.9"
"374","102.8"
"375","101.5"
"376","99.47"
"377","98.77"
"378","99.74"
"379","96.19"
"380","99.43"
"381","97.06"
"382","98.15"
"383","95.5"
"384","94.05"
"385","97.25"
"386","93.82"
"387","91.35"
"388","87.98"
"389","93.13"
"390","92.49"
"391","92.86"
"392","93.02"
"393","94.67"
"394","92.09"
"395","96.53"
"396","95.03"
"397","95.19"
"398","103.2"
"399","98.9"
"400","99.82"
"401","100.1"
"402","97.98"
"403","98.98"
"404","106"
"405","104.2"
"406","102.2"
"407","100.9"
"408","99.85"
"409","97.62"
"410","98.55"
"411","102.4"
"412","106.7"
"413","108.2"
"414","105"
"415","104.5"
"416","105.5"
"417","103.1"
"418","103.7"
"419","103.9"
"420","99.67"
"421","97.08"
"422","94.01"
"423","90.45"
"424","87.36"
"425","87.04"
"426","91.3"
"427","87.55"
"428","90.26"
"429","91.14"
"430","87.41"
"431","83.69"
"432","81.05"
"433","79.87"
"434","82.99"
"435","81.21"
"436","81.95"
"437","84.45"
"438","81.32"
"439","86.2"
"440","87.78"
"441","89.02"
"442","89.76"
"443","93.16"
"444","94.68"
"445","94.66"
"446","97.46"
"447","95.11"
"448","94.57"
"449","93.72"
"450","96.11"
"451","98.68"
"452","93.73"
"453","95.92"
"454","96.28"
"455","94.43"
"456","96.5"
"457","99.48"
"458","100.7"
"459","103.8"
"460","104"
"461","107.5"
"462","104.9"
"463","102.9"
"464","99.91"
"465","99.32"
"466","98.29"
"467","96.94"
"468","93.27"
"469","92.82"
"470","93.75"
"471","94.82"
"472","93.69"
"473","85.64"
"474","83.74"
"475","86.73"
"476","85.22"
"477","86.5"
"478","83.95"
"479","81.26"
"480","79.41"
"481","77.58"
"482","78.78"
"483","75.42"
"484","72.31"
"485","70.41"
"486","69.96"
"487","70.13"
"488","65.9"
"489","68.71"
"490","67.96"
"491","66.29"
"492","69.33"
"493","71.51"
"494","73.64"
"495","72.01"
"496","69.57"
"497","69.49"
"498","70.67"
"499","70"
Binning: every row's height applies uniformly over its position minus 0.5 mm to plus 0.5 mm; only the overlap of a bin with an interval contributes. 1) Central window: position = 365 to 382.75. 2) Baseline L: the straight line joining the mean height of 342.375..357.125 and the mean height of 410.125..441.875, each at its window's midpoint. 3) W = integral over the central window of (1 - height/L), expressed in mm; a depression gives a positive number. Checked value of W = 2.5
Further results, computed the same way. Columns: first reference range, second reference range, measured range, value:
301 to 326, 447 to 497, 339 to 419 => -2.35 mm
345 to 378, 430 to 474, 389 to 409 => 1.93 mm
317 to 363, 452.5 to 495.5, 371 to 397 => 4.04 mm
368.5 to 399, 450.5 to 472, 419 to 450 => 2.72 mm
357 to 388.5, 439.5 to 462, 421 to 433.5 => 1.42 mm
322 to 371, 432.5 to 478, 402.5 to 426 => 1.23 mm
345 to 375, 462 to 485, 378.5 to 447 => 7.19 mm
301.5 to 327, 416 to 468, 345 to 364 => -2.80 mm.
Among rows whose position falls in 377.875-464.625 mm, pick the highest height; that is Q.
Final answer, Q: 108.2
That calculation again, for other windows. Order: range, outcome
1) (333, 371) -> 139.5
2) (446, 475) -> 107.5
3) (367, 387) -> 116.4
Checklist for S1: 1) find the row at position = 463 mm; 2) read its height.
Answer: 102.9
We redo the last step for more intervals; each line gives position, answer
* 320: 121.9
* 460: 104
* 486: 69.96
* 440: 87.78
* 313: 117.2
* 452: 93.73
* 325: 129.7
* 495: 72.01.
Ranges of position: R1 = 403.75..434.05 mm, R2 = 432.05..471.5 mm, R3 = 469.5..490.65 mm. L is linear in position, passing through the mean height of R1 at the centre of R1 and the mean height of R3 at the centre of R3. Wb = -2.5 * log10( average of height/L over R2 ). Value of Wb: -0.08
